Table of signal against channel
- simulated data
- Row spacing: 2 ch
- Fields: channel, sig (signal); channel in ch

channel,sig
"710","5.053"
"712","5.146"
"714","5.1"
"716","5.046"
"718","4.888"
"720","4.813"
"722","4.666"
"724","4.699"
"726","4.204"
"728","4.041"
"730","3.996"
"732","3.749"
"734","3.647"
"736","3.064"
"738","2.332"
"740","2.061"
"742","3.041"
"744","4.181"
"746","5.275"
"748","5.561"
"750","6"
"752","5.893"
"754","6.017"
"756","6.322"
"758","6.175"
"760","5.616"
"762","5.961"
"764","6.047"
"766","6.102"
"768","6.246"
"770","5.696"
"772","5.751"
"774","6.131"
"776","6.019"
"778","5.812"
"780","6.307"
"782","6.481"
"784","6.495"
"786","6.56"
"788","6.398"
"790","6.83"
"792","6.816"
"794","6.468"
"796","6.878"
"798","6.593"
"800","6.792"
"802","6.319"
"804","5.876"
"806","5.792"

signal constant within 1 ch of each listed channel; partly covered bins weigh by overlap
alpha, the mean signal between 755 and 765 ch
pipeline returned 6.02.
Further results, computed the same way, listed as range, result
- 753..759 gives 6.17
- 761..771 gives 6.01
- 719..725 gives 4.73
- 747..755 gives 5.87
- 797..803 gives 6.57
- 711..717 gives 5.1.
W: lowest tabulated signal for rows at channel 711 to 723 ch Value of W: 4.666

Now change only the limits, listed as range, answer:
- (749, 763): 5.616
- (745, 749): 5.275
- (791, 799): 6.468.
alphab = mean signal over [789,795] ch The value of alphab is 6.7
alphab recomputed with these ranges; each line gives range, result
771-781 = 6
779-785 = 6.43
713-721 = 4.96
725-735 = 3.93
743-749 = 5.01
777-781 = 6.06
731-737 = 3.49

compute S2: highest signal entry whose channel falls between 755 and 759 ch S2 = 6.322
